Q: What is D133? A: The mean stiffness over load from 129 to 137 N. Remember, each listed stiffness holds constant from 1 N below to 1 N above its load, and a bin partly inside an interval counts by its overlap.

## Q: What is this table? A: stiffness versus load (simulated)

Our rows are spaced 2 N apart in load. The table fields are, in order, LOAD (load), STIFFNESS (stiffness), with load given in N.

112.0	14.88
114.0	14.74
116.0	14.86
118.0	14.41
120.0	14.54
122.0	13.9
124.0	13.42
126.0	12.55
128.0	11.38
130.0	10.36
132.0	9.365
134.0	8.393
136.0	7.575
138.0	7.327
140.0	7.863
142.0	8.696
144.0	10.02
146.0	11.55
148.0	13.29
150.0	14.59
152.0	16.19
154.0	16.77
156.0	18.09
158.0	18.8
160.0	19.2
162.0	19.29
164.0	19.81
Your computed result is 8.92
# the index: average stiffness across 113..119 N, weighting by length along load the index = 14.7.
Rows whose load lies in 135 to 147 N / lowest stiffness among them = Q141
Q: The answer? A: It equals 7.327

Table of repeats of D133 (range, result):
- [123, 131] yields 11.9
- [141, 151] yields 11.6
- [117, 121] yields 14.5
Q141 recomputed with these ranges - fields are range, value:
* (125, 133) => 9.365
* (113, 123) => 13.9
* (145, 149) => 11.55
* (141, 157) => 8.696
